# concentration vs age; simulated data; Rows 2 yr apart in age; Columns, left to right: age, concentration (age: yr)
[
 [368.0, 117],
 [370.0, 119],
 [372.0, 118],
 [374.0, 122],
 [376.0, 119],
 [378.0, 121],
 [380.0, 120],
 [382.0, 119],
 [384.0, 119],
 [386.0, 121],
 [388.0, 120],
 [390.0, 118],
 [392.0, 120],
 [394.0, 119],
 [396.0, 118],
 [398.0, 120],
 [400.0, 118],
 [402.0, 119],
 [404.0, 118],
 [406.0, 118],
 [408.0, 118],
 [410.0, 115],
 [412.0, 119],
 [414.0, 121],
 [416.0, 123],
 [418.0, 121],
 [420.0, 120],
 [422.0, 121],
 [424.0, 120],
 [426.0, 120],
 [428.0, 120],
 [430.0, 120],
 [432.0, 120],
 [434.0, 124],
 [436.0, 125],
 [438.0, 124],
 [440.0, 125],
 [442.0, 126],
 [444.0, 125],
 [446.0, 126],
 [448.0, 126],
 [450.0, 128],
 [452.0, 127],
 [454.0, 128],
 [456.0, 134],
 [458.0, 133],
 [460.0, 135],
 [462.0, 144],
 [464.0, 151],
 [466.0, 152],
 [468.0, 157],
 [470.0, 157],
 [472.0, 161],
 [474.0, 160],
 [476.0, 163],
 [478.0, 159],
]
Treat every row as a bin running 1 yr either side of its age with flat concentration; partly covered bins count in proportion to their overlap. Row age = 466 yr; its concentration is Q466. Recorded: 152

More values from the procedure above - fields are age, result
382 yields 119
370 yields 119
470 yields 157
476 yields 163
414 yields 121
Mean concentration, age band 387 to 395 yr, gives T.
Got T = 119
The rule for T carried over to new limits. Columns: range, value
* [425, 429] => 120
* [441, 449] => 126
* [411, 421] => 121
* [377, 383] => 120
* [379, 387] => 120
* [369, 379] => 120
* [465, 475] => 157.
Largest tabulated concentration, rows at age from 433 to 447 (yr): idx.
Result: 126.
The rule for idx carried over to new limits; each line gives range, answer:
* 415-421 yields 123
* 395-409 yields 120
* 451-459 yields 134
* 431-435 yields 124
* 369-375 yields 122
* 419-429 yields 121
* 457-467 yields 152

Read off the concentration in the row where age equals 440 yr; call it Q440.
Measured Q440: 125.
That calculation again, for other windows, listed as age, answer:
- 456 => 134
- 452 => 127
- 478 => 159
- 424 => 120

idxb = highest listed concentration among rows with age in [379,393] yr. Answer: 121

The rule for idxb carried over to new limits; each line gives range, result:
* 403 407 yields 118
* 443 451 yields 128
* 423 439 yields 125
